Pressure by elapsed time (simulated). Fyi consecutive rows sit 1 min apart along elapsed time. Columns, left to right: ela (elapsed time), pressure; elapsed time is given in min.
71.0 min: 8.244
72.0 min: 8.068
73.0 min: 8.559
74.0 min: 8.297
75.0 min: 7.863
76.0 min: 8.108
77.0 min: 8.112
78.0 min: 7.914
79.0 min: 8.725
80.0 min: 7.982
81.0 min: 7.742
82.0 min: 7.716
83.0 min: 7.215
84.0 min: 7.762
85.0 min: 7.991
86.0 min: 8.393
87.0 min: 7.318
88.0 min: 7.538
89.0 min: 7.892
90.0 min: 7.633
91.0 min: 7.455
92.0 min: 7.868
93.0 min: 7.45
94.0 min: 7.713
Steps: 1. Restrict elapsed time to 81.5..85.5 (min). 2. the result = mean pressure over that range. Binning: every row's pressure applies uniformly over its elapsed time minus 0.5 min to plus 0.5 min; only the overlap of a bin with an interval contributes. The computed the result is 7.67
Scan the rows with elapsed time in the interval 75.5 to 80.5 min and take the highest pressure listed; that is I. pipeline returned 8.725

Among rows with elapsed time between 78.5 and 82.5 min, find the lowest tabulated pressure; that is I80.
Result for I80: 7.716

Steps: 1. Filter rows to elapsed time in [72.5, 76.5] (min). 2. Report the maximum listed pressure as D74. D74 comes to 8.559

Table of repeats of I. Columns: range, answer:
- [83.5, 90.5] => 8.393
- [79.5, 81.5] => 7.982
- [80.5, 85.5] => 7.991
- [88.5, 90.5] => 7.892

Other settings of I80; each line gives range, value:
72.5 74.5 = 8.297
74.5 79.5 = 7.863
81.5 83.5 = 7.215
